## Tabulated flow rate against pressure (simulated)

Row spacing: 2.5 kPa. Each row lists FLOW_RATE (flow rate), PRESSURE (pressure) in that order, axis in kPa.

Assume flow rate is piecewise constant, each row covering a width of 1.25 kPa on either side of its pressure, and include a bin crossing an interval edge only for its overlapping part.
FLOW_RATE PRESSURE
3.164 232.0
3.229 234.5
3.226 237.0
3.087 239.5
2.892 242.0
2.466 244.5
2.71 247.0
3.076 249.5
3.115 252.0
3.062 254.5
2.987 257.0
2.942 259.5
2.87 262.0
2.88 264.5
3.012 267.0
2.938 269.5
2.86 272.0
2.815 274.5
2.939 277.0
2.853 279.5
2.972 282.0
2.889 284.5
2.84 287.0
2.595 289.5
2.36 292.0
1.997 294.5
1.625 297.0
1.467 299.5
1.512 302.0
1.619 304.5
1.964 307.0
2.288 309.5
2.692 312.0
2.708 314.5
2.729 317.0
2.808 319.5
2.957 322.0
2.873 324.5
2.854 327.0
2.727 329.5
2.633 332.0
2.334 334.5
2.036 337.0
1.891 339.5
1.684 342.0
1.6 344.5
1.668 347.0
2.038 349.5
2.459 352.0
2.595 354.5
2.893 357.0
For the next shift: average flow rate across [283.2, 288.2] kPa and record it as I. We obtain 2.87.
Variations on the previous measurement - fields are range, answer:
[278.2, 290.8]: 2.83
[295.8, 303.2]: 1.53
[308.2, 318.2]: 2.6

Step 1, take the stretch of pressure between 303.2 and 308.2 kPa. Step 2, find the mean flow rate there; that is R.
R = 1.79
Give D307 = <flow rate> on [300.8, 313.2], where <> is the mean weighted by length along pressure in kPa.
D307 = 2.01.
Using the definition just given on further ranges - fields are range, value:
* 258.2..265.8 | 2.9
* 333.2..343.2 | 1.99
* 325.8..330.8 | 2.79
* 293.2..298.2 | 1.82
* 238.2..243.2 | 2.99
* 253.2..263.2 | 2.97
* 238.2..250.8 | 2.85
